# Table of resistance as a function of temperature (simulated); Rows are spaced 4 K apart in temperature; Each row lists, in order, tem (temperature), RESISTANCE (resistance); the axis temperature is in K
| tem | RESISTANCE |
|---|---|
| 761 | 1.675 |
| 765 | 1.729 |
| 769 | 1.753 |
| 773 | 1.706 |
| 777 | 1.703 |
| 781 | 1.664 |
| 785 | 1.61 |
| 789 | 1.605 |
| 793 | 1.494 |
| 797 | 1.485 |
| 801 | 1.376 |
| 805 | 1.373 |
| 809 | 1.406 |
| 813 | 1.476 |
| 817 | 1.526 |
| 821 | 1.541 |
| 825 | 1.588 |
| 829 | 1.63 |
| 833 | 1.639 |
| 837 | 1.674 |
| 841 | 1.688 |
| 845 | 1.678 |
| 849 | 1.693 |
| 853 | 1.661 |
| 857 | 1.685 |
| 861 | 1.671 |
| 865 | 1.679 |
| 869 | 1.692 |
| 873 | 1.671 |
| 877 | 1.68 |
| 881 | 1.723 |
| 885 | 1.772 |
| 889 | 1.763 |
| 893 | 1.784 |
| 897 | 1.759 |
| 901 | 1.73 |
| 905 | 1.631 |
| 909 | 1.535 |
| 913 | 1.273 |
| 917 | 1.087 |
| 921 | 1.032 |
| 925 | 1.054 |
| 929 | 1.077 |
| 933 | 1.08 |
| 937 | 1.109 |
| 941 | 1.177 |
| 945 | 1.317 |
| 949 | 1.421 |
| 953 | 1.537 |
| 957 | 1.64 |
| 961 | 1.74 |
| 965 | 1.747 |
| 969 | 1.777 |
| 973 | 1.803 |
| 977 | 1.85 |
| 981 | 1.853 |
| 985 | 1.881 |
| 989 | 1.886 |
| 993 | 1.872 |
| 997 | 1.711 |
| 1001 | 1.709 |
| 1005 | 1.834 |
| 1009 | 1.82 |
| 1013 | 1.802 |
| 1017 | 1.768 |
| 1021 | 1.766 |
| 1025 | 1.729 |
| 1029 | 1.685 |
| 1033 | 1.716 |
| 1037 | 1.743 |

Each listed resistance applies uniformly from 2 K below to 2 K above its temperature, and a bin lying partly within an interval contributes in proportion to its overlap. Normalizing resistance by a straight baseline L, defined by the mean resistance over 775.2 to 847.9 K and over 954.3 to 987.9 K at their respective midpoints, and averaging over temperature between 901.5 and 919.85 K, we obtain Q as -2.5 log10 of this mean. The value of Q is 0.22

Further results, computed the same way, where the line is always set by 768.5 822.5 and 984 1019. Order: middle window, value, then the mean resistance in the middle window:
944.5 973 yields 0.08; 1.63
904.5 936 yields 0.38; 1.2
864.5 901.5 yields -0.04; 1.73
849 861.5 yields -0.04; 1.68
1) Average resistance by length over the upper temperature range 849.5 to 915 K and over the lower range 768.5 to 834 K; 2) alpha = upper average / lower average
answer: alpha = 1.1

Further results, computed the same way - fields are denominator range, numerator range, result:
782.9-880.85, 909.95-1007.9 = 0.95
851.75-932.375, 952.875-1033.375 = 1.15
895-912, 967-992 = 1.12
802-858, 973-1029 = 1.14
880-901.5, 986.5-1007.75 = 1.03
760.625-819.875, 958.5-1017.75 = 1.15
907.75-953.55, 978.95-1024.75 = 1.49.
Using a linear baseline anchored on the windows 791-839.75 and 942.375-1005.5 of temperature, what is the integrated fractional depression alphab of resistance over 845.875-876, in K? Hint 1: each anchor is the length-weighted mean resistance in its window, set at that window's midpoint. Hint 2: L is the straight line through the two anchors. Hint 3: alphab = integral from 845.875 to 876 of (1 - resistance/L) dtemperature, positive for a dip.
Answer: -2.0 K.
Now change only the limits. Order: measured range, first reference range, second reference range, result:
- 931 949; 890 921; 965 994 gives 5.07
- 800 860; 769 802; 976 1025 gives 2.24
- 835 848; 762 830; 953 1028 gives -0.50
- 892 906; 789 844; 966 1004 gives -0.47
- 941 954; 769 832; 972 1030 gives 2.67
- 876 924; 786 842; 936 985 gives 0.69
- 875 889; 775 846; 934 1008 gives -1.11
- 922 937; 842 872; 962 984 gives 5.85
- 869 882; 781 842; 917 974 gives -2.01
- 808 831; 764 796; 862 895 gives 1.99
